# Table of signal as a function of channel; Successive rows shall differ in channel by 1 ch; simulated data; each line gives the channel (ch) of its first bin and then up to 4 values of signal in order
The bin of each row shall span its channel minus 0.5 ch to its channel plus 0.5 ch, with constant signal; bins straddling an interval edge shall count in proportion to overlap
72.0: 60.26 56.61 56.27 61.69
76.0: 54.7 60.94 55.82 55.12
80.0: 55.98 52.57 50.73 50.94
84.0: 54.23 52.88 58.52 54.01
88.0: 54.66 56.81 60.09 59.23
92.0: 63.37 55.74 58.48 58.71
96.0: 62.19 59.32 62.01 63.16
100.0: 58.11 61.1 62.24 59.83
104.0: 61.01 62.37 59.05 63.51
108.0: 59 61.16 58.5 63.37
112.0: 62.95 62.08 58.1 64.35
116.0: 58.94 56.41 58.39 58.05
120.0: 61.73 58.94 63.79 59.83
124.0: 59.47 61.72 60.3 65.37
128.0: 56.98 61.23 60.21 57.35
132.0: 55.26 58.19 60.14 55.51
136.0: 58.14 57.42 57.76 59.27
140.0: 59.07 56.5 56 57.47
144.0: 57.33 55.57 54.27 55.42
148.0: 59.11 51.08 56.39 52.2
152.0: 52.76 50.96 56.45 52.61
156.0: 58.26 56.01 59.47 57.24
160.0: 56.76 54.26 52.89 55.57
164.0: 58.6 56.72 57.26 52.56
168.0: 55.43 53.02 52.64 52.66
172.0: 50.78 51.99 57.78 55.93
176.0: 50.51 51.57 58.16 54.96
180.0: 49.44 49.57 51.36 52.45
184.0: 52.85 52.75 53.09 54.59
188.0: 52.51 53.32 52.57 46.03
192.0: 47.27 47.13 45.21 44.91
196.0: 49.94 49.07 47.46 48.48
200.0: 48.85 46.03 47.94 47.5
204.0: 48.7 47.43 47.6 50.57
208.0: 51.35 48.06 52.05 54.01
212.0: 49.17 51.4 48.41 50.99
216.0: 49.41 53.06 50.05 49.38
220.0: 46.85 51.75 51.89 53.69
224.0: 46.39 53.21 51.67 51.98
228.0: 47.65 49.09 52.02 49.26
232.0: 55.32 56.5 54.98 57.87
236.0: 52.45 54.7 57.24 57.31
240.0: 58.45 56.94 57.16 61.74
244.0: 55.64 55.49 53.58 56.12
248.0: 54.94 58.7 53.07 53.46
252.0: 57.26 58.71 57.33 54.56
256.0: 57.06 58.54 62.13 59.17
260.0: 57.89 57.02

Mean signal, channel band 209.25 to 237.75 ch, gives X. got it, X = 51.6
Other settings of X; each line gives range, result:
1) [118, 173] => 56.8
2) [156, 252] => 52.5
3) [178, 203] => 50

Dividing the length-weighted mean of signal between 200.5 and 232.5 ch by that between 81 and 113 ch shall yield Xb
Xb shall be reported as 0.9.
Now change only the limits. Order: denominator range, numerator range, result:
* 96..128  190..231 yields 0.81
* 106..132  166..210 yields 0.84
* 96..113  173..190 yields 0.87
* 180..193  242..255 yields 1.10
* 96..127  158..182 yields 0.89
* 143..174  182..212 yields 0.90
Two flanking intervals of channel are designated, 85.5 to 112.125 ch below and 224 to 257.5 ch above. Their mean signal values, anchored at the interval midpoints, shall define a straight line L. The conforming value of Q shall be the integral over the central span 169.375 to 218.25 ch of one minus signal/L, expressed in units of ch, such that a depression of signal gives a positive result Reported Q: 5.2 ch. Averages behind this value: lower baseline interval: 59.9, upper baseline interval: 55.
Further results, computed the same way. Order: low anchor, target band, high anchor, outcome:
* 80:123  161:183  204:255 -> 0.78 ch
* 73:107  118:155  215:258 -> -0.55 ch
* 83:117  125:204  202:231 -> 0.41 ch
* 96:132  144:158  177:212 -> 0.19 ch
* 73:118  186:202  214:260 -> 1.91 ch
